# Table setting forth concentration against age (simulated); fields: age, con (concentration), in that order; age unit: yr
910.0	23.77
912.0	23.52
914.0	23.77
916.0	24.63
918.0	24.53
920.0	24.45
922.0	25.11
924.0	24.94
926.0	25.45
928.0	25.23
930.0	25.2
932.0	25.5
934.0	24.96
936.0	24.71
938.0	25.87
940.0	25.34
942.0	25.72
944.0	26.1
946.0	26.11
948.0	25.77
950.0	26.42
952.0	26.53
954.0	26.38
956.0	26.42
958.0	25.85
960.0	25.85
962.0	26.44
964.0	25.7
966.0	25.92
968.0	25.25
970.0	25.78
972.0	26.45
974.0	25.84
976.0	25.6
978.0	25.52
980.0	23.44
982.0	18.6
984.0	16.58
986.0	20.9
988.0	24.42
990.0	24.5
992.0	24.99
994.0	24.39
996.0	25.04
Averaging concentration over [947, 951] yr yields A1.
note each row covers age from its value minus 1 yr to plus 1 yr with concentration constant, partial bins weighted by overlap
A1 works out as 26.1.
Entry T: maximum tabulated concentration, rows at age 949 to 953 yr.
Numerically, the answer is 26.53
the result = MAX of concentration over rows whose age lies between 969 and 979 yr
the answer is 26.45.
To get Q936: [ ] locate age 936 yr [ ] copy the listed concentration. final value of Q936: 24.71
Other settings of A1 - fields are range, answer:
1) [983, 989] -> 20.6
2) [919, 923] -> 24.8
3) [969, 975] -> 26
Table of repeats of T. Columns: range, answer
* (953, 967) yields 26.44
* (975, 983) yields 25.6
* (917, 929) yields 25.45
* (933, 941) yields 25.87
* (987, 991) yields 24.5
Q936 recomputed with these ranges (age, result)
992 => 24.99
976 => 25.6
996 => 25.04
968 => 25.25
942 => 25.72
